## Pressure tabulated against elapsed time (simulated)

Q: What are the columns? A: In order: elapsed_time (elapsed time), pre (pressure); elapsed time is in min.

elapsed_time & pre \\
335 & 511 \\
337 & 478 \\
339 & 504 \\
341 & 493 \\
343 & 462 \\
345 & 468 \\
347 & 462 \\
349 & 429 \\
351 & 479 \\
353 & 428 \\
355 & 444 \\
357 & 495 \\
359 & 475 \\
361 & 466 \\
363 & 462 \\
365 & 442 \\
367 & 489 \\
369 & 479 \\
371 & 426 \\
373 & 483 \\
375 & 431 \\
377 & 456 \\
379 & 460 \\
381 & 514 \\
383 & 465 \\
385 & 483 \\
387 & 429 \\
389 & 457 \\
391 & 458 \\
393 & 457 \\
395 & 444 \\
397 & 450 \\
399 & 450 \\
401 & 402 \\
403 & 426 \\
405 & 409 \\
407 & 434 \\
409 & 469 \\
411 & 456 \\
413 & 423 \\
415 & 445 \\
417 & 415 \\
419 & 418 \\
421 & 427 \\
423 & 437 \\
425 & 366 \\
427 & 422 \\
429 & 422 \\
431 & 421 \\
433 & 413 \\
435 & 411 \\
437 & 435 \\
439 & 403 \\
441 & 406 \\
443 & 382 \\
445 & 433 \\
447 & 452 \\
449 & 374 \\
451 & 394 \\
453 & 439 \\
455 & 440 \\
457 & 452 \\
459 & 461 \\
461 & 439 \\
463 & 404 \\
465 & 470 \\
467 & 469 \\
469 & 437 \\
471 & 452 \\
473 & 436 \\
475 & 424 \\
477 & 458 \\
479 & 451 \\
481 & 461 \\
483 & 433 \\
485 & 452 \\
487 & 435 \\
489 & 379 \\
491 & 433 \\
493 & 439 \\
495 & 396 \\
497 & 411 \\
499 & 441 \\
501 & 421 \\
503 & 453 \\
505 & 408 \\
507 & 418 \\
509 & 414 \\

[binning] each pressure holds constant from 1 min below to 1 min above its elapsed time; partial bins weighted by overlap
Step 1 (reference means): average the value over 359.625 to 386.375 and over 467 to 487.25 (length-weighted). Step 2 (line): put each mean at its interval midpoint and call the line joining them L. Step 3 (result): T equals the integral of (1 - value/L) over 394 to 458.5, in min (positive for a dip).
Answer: 4.38 min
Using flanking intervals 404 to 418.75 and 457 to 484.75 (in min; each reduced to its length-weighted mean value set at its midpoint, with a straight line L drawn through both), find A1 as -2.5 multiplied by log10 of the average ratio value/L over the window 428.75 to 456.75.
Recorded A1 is 0.06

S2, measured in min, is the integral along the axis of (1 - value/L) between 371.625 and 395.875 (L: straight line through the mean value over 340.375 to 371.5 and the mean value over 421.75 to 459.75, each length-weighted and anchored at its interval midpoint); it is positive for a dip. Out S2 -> -0.68 min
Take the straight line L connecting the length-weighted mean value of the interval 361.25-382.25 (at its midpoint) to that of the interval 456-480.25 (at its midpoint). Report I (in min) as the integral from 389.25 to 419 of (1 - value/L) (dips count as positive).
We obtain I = 1.3 min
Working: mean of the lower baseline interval 464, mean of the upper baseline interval 446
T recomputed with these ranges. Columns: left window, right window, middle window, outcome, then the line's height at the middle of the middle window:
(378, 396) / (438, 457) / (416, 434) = 0.7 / 433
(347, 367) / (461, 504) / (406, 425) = 0.7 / 449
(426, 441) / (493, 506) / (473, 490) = -0.6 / 421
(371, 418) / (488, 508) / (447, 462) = 0.1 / 432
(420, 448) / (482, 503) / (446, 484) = -1.6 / 421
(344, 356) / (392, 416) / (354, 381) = -1.0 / 447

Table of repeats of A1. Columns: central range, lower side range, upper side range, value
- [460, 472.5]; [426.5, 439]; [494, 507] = -0.06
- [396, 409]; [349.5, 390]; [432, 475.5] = 0.04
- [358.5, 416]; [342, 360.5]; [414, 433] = -0.03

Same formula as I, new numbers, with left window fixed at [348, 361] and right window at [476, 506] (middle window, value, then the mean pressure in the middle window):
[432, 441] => 0.6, 414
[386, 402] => 0.3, 443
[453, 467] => -0.3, 446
